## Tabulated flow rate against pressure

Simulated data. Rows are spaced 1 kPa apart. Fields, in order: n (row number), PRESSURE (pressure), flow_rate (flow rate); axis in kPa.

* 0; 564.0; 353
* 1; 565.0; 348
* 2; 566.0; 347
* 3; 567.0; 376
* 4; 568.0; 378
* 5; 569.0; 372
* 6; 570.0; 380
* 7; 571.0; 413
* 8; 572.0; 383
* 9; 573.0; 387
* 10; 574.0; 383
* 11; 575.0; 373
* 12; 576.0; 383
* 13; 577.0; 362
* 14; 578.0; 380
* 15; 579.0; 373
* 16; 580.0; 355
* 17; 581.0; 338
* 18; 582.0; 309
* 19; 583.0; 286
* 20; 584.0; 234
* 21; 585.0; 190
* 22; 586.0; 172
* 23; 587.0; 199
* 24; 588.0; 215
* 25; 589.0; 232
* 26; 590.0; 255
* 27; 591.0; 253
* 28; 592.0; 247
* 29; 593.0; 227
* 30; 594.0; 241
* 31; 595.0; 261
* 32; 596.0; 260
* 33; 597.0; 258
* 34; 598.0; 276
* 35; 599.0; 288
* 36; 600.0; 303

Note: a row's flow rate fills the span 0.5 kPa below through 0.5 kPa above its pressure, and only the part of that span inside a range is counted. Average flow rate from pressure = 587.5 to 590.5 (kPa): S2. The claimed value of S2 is 234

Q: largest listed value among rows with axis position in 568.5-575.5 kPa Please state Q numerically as 413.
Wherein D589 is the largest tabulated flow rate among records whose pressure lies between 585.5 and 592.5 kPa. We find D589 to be 255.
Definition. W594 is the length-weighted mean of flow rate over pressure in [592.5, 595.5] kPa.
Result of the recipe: 243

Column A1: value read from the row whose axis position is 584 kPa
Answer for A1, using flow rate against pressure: 234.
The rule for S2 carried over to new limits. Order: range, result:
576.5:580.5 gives 368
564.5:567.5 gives 357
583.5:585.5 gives 212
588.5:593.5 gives 243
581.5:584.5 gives 276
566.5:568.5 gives 377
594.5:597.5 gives 260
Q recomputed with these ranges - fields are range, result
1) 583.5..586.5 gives 234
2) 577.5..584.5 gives 380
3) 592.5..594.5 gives 241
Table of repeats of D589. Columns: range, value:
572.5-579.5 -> 387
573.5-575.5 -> 383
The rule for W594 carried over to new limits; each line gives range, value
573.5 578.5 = 376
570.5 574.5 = 392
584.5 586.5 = 181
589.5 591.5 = 254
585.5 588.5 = 195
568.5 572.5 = 387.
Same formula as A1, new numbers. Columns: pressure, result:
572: 383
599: 288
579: 373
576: 383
